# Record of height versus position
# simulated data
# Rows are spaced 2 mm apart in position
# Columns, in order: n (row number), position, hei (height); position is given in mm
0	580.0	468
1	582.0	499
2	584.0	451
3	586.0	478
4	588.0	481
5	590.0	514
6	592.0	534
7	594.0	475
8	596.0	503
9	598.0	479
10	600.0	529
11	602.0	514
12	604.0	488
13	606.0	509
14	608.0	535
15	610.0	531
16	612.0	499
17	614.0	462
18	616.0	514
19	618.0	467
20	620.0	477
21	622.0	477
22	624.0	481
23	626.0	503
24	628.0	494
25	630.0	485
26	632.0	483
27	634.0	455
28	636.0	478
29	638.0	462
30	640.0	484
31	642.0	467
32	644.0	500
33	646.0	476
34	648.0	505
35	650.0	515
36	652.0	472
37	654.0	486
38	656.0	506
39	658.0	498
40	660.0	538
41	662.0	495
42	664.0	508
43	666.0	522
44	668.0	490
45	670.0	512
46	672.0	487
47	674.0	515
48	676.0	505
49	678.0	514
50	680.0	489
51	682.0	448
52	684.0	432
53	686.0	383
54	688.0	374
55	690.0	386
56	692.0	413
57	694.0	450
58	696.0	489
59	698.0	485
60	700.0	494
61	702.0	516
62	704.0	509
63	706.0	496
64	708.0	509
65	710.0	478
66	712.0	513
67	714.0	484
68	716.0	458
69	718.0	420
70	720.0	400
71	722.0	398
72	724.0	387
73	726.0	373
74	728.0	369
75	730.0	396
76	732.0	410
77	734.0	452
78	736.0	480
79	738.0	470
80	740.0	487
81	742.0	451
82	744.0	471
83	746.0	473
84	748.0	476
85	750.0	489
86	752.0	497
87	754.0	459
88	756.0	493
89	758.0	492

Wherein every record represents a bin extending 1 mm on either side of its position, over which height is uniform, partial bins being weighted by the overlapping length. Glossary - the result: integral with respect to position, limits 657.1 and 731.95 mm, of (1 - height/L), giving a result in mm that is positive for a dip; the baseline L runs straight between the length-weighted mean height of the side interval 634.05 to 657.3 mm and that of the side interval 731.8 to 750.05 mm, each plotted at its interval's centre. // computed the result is 2.2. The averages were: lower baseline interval 485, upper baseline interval 467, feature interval 462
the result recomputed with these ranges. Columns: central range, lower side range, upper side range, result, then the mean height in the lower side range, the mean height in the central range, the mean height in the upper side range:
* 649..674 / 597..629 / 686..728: -1.6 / 497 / 503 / 448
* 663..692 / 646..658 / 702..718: 1.5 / 495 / 467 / 489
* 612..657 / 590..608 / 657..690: 0.8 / 506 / 484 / 479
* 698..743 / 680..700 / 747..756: 0.4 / 435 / 453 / 482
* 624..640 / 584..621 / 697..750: 0.3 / 498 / 480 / 457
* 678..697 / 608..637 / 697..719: 2.1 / 488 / 434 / 487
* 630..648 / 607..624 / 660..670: 0.8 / 494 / 478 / 508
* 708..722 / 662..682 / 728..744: 0.2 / 501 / 458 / 446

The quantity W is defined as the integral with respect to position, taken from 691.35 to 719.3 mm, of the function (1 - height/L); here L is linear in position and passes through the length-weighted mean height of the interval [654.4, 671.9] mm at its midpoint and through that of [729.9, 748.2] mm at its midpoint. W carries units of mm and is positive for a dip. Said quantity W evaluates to 0.0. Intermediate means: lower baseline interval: 507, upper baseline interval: 459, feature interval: 480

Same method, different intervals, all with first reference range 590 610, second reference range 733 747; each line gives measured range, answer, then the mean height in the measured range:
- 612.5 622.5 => 0.46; 480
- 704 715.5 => -0.43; 495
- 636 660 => 0.26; 490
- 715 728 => 1.95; 403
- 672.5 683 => -0.15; 494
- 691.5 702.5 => 0.13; 475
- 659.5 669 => -0.36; 509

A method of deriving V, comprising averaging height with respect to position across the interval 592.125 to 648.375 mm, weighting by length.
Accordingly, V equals 491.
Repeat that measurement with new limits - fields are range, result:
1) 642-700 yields 478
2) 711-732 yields 419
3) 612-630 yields 485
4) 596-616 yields 505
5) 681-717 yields 462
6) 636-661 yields 492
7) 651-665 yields 500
